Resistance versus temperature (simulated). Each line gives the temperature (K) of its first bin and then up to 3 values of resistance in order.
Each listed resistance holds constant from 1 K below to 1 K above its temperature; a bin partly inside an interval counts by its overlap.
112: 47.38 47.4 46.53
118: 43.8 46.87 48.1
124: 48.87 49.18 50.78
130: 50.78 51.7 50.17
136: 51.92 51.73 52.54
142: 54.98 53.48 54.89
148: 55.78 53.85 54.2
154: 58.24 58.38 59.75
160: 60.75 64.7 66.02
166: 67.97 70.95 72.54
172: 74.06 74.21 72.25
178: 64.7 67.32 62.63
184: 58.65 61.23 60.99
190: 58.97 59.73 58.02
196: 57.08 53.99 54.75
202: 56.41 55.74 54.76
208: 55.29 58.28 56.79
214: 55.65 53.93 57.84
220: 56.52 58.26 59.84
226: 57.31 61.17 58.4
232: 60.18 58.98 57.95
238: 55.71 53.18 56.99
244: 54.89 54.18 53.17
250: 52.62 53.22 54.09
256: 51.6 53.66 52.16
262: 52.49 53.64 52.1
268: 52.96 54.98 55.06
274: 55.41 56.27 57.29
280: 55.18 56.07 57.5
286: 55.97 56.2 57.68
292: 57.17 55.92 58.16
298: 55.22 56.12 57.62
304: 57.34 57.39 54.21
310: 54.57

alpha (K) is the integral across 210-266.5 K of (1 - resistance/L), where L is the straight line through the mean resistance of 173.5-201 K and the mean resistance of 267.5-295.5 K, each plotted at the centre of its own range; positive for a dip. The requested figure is 2.82 K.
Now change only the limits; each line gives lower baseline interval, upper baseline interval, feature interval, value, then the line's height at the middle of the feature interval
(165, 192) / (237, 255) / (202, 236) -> 0.91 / 59.1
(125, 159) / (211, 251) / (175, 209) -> -2.60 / 55.4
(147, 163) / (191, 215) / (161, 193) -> -4.84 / 57.4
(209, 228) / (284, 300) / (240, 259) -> 1.09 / 57.1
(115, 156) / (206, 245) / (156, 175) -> -4.94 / 53.4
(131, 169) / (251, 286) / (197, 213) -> 0.08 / 56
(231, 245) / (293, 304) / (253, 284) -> 1.34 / 56.8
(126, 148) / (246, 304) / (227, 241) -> -0.96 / 54.2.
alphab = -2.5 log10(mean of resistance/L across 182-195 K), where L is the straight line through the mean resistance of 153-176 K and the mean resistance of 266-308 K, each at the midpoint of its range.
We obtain 0.080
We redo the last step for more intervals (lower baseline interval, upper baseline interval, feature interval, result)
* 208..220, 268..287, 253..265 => 0.06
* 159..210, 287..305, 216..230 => 0.04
